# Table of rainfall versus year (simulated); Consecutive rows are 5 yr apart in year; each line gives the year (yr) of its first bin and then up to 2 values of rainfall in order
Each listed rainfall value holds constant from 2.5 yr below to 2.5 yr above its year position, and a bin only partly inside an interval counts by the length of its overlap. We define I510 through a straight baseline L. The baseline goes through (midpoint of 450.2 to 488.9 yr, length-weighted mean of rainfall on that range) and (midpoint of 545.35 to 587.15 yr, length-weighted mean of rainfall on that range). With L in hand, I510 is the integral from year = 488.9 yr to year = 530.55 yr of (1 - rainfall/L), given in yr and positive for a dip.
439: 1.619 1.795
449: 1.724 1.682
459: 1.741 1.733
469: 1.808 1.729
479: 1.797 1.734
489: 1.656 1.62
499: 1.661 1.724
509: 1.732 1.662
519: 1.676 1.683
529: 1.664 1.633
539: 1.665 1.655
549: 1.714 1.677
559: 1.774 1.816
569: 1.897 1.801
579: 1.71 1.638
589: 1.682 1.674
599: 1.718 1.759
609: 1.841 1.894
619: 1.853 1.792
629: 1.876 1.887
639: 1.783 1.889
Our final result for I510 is 1.61 yr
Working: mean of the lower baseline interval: 1.74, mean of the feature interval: 1.68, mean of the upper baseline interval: 1.75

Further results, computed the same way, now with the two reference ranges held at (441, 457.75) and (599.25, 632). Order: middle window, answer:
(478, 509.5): 1.1 yr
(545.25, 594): 1.7 yr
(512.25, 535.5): 1.4 yr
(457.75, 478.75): -0.2 yr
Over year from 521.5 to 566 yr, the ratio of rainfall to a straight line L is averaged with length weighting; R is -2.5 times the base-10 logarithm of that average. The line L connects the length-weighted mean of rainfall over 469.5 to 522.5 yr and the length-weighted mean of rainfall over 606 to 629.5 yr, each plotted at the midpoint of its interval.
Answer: 0.04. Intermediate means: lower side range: 1.7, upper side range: 1.85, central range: 1.7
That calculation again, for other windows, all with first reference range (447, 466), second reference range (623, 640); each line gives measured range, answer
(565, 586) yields 0.02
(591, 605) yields 0.07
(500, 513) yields 0.03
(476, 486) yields -0.02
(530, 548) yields 0.08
